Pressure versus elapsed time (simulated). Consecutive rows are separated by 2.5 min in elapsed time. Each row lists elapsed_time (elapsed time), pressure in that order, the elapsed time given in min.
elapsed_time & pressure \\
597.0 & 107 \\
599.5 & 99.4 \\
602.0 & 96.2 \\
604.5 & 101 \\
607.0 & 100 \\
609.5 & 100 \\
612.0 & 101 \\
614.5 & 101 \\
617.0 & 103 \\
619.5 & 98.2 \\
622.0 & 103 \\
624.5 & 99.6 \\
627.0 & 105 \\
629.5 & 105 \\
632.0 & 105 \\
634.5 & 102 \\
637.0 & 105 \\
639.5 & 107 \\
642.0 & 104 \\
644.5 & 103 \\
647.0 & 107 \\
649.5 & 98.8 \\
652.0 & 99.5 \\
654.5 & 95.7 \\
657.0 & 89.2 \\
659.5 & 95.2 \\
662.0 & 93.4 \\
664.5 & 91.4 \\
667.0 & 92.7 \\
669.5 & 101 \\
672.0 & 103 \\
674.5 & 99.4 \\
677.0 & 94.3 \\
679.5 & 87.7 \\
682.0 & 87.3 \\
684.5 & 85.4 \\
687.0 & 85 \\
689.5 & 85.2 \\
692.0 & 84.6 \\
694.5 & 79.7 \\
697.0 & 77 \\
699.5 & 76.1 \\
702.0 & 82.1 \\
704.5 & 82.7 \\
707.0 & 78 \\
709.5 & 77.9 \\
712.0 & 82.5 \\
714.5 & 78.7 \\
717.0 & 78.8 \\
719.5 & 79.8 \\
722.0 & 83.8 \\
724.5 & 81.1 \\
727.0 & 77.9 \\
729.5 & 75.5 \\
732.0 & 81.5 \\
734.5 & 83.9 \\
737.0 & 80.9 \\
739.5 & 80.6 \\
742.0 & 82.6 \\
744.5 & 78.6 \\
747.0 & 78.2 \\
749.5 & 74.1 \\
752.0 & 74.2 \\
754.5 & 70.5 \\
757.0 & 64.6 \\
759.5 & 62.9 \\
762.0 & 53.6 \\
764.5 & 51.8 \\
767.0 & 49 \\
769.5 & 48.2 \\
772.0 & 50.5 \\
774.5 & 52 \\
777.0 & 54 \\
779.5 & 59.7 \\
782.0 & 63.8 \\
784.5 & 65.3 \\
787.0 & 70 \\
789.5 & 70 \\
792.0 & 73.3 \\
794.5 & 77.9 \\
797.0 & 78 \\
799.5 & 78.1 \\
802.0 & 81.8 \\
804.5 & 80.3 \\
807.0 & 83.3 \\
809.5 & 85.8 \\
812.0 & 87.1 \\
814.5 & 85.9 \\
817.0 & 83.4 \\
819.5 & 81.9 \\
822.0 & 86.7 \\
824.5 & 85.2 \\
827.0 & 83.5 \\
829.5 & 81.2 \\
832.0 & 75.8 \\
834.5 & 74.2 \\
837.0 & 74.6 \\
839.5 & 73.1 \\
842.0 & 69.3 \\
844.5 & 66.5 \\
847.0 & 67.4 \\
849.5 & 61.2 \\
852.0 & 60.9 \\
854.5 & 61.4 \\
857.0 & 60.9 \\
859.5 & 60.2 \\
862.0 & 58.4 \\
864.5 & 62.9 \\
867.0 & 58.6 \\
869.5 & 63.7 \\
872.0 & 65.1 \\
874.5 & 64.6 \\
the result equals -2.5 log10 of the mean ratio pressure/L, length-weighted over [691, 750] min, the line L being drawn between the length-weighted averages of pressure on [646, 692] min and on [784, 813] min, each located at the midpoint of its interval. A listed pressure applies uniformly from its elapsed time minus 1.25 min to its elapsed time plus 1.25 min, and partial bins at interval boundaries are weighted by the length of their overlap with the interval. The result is 0.10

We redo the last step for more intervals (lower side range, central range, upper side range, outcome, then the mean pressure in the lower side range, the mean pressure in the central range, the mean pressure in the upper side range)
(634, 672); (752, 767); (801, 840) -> 0.40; 99.1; 60.8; 81.6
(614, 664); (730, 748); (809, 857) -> 0.09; 101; 80.7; 75.5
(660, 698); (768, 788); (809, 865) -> 0.35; 90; 57.7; 73.3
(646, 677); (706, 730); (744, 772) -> -0.03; 97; 79.5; 63.2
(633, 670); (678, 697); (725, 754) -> 0.08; 99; 84.6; 78.7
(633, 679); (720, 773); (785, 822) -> 0.23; 98.8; 70.9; 79.7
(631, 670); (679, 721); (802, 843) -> 0.15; 99.3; 81.6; 80.8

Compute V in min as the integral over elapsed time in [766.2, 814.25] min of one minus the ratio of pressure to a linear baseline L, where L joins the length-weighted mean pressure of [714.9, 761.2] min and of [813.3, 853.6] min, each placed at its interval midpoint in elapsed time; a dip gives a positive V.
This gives 4.27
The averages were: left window 77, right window 75.5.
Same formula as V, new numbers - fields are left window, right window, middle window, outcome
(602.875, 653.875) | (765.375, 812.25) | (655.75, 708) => 1.7 min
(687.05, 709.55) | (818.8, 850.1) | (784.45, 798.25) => 0.7 min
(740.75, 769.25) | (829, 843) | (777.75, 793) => 0.7 min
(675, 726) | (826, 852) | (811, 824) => -2.0 min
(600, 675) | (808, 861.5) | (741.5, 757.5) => 2.0 min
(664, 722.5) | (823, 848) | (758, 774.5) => 5.6 min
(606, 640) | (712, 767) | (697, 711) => 0.6 min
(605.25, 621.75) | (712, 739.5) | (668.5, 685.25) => -0.9 min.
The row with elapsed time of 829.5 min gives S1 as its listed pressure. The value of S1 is 81.2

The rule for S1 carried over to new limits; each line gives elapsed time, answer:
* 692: 84.6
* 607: 100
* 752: 74.2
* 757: 64.6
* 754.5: 70.5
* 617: 103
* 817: 83.4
